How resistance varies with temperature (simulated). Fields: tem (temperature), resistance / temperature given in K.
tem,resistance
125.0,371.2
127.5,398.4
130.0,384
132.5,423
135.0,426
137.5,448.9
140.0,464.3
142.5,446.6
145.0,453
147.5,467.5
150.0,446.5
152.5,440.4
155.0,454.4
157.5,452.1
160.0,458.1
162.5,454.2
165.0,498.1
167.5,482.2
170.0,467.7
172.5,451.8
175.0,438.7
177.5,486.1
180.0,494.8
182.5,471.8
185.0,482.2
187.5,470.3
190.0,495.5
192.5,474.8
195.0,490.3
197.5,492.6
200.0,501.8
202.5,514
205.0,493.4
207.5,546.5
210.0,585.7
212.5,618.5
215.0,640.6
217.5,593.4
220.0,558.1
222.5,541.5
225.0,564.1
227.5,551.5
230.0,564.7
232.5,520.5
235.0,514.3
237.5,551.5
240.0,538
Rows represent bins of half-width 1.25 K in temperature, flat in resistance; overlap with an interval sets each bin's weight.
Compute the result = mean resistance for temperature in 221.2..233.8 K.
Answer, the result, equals 548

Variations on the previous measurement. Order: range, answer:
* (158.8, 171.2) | 472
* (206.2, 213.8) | 583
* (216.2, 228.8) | 562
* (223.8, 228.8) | 558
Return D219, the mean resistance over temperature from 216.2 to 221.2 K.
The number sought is 577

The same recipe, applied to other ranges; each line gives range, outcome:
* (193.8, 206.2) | 498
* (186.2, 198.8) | 485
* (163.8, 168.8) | 490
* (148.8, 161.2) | 450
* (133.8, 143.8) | 447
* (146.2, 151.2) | 457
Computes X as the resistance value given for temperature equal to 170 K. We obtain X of 467.7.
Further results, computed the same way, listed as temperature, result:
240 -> 538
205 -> 493.4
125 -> 371.2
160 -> 458.1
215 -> 640.6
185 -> 482.2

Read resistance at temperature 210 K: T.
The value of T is 585.7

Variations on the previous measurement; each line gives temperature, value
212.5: 618.5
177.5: 486.1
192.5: 474.8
